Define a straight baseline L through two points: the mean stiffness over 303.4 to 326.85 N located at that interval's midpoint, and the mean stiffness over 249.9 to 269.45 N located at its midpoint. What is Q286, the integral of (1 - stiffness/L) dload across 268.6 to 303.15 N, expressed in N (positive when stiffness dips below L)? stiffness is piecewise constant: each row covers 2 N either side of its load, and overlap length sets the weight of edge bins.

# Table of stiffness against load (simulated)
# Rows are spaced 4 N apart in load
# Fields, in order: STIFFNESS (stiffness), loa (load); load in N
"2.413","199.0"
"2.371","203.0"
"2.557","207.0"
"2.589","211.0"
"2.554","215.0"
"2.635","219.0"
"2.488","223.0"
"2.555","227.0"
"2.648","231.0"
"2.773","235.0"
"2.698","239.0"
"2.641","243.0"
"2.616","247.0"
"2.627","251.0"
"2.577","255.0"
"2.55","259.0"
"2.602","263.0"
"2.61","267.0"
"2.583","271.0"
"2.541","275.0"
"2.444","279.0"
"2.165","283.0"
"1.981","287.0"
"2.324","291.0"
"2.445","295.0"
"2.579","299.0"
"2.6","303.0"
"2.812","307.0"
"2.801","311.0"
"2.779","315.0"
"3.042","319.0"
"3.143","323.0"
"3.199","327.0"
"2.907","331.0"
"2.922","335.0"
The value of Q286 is 4.3 N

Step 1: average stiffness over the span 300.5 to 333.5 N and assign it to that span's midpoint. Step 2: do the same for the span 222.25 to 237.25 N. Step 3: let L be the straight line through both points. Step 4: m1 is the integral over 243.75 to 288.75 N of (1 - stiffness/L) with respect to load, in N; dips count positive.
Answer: 4.1 N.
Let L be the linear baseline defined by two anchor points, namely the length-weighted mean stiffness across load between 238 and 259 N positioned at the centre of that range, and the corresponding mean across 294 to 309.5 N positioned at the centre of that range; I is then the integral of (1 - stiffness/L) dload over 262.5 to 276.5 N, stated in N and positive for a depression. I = 0.2 N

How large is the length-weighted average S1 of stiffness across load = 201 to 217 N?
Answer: 2.52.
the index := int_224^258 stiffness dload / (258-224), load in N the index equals 2.63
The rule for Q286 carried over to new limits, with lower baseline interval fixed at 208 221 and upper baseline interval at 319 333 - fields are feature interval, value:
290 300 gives 1.7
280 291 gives 2.8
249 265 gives 1.1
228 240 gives -0.1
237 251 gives 0.4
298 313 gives 1.4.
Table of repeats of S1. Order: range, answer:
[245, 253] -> 2.62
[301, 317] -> 2.75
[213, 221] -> 2.59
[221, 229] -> 2.52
